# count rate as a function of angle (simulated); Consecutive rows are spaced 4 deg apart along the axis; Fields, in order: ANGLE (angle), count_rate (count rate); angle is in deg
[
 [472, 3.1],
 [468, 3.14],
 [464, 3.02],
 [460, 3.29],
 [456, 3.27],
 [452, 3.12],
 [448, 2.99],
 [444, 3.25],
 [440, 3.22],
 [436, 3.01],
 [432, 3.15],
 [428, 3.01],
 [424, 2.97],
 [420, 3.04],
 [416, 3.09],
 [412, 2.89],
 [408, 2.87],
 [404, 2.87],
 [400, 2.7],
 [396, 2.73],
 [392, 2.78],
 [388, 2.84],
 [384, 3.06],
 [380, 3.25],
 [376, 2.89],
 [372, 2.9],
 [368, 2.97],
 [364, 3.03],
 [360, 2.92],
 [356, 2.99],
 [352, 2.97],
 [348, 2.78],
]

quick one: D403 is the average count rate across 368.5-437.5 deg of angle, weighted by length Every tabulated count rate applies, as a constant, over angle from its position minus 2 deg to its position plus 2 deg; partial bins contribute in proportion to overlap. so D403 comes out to 2.94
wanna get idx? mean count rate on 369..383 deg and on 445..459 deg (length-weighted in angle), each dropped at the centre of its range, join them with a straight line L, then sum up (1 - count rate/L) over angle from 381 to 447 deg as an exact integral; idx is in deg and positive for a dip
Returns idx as 2.3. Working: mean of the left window 3.01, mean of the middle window 2.97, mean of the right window 3.15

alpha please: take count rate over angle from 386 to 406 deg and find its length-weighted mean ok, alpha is 2.78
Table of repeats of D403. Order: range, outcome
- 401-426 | 2.94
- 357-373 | 2.96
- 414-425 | 3.04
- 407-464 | 3.09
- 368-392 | 2.97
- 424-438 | 3.04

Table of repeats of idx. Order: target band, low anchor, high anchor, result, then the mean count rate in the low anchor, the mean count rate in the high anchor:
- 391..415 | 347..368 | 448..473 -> 1.7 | 2.95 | 3.15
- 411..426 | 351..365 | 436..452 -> 0.4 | 2.97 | 3.13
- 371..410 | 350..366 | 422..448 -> 1.8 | 2.98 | 3.09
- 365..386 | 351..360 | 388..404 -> -1.1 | 2.97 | 2.77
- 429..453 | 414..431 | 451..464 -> 0.0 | 3.03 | 3.2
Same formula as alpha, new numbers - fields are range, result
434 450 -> 3.12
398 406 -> 2.79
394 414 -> 2.81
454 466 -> 3.19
